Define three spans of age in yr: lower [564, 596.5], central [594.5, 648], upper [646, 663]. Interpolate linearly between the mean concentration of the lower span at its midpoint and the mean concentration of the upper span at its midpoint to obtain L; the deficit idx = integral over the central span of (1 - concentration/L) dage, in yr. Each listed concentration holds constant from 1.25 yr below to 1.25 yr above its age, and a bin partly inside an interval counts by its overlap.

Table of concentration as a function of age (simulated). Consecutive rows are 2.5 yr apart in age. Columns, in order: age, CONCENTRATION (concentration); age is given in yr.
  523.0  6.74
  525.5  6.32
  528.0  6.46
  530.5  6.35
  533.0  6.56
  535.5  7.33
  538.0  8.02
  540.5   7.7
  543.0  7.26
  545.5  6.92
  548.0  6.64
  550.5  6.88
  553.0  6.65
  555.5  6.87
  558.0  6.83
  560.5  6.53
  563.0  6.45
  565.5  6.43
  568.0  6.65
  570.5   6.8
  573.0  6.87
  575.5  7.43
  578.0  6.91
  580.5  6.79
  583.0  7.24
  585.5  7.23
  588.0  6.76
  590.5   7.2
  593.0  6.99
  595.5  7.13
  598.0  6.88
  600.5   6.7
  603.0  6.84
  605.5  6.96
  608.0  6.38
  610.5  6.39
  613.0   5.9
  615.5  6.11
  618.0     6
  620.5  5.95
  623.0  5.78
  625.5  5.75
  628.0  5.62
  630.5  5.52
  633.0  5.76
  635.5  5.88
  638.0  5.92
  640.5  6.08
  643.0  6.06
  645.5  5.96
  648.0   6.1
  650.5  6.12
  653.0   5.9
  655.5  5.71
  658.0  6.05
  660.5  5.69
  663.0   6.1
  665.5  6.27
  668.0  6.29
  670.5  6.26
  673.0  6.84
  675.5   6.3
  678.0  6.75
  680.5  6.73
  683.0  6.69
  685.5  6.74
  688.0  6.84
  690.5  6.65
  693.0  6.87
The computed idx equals 2.0 yr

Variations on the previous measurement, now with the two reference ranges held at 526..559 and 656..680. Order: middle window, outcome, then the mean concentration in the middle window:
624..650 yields 2.3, 5.87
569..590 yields -0.8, 7.01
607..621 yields 0.9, 6.13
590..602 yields -0.5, 6.96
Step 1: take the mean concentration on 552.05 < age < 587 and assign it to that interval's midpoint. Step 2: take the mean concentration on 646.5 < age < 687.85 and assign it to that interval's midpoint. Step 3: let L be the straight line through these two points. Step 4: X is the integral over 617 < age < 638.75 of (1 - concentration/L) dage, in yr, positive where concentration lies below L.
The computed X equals 2.4 yr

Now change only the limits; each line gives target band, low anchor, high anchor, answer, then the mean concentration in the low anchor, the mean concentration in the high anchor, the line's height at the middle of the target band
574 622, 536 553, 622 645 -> -2.6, 7.2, 5.82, 6.37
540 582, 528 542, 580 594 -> 1.4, 7.13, 7.05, 7.09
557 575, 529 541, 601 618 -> 0.4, 7.14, 6.41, 6.84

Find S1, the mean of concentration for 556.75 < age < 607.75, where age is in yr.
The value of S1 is 6.87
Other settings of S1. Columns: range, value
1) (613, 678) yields 6.01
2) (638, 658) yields 5.99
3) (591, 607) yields 6.92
